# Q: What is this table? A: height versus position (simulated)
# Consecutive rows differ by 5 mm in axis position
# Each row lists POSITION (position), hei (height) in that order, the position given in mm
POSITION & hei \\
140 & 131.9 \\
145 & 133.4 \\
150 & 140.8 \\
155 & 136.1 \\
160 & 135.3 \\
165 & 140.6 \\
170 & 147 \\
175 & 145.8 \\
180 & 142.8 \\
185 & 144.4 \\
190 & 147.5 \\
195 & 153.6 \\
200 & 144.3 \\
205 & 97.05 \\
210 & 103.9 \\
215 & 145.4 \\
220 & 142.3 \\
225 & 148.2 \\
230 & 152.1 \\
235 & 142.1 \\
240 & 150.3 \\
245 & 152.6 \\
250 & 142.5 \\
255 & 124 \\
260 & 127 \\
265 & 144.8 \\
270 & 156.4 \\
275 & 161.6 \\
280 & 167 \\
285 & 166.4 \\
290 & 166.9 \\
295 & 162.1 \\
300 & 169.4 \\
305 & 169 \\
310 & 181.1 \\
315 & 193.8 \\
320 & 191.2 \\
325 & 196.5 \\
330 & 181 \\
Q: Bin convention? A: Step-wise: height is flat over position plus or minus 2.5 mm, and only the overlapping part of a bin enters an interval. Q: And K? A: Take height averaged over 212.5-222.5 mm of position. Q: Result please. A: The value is 144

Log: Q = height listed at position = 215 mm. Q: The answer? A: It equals 145.4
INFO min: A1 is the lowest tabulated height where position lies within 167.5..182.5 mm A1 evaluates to 142.8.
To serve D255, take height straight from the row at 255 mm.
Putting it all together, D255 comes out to 124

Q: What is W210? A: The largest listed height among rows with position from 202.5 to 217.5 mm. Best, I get 145.4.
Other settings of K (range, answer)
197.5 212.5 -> 115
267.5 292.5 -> 164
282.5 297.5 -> 165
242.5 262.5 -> 137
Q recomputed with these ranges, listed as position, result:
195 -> 153.6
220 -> 142.3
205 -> 97.05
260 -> 127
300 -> 169.4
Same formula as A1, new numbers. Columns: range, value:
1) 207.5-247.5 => 103.9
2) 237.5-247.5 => 150.3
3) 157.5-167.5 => 135.3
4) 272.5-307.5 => 161.6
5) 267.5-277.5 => 156.4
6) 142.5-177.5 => 133.4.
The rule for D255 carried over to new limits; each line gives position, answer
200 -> 144.3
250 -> 142.5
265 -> 144.8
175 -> 145.8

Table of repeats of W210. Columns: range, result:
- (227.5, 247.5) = 152.6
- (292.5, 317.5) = 193.8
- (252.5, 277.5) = 161.6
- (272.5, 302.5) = 169.4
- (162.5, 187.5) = 147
